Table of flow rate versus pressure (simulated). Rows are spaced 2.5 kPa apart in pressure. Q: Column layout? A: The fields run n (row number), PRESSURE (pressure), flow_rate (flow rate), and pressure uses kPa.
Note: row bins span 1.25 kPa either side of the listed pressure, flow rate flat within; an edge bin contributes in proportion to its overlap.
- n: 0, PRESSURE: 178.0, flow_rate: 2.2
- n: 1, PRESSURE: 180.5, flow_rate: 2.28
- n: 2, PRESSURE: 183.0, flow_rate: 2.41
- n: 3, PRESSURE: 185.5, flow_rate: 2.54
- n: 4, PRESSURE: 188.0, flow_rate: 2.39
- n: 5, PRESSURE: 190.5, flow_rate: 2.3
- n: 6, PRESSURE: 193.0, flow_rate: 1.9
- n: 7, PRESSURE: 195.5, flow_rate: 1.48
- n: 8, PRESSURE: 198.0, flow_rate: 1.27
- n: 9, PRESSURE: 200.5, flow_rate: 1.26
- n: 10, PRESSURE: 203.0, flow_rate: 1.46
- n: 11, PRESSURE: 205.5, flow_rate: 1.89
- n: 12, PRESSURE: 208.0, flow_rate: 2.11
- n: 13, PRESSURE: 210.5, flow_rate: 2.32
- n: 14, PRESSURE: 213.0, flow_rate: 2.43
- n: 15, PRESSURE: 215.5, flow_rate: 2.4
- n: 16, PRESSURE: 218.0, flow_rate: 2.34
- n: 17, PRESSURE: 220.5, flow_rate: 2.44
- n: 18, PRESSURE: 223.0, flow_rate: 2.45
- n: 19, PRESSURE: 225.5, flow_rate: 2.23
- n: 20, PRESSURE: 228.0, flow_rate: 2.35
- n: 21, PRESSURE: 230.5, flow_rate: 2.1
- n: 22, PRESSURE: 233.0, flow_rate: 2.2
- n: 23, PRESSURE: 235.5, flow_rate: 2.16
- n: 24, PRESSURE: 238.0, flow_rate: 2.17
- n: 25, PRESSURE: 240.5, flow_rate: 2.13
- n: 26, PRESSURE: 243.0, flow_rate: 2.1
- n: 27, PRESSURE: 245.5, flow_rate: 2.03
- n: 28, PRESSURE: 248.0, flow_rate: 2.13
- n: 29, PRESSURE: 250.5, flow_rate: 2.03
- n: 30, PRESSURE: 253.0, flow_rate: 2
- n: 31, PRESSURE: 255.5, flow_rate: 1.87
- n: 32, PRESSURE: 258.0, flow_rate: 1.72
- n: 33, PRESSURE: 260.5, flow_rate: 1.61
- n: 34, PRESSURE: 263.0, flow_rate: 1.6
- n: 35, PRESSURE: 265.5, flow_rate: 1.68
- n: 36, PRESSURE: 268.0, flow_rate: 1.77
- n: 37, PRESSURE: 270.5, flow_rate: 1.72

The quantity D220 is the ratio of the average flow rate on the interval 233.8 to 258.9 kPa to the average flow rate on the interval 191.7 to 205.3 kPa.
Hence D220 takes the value 1.4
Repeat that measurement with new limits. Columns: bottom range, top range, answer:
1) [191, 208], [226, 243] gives 1.35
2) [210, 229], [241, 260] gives 0.83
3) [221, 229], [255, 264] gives 0.72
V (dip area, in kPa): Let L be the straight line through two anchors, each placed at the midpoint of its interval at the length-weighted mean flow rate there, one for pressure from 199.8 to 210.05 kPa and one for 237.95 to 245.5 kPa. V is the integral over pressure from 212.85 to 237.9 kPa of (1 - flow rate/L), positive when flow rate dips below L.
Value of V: -4.5 kPa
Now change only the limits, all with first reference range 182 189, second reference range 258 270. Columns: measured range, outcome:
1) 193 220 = 3.80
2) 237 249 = -1.46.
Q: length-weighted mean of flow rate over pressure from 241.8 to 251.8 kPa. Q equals 2.07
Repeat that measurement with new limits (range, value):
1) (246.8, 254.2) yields 2.05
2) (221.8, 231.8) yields 2.28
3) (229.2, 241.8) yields 2.15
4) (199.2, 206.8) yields 1.54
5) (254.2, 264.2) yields 1.7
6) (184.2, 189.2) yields 2.47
